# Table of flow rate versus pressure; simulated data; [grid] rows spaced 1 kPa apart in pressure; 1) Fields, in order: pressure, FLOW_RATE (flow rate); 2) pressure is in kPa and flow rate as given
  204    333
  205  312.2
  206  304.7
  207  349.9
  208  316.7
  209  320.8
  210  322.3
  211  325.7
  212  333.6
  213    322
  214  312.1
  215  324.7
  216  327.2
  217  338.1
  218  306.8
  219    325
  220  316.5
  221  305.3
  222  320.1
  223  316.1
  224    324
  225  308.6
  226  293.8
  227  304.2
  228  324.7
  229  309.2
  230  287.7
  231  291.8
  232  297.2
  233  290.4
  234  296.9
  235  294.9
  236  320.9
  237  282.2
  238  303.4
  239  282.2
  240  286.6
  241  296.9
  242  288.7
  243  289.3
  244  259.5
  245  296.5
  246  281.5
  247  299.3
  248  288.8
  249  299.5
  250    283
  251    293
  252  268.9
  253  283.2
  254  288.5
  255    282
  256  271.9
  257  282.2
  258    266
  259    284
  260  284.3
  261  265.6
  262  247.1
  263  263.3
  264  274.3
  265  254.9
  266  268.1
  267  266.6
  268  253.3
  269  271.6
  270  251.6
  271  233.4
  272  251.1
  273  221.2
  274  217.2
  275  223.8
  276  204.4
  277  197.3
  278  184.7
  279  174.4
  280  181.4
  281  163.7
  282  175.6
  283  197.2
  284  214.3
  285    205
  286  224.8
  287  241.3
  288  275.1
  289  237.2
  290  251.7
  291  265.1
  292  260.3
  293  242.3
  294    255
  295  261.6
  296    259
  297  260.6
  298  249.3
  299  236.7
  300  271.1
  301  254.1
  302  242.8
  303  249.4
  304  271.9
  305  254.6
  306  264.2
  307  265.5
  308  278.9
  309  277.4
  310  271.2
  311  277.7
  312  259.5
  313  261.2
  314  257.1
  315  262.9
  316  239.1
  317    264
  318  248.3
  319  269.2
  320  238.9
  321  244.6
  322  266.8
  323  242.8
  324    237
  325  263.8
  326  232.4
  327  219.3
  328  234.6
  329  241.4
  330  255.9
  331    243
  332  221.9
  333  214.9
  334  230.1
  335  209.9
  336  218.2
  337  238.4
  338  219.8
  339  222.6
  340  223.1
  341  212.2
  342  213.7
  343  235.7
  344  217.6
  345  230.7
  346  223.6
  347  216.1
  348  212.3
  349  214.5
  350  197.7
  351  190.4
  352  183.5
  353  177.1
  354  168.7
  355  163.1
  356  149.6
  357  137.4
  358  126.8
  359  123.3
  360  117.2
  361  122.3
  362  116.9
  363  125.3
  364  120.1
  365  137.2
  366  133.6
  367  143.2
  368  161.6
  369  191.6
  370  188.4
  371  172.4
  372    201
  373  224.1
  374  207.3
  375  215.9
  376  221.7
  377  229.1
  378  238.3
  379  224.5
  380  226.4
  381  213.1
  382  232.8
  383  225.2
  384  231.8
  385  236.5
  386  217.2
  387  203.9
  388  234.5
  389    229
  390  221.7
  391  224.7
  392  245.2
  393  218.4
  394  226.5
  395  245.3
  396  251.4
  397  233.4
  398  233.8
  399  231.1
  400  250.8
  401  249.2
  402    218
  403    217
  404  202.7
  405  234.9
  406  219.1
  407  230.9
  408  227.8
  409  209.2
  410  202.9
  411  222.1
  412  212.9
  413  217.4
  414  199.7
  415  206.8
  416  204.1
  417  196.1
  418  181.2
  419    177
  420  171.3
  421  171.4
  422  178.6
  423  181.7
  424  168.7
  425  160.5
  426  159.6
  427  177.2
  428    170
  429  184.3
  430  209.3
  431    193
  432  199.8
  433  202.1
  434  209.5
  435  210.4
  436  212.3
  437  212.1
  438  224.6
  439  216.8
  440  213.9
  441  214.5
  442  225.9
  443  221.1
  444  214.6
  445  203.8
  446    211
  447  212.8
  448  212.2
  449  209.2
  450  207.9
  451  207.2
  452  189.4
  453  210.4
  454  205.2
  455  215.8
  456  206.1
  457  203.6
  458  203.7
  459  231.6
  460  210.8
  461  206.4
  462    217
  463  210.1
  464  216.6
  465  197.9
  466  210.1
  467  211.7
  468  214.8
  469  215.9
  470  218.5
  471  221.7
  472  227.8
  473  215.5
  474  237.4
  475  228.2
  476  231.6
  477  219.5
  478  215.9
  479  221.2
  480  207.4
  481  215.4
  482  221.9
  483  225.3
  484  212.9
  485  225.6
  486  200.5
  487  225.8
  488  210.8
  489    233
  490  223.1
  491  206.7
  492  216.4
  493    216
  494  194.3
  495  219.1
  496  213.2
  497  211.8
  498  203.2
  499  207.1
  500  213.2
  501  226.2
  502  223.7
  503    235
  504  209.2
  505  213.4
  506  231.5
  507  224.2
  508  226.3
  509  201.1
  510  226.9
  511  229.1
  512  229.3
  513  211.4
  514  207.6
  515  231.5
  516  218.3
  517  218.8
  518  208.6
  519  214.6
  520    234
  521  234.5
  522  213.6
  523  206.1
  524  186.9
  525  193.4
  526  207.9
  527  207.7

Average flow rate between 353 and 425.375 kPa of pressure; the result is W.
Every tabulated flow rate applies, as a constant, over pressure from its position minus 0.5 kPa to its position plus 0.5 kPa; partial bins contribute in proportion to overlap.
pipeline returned 198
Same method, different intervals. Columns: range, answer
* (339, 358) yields 197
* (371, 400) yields 226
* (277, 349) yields 238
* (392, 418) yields 222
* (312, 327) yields 251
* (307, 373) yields 210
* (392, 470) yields 209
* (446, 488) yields 215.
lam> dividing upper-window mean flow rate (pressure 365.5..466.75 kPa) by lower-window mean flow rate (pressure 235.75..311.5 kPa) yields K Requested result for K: 0.81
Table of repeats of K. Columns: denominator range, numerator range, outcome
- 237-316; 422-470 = 0.80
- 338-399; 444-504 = 1.08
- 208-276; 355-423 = 0.69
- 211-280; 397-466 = 0.73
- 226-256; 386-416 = 0.77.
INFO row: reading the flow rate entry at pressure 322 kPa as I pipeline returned 266.8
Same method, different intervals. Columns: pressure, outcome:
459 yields 231.6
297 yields 260.6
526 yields 207.9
